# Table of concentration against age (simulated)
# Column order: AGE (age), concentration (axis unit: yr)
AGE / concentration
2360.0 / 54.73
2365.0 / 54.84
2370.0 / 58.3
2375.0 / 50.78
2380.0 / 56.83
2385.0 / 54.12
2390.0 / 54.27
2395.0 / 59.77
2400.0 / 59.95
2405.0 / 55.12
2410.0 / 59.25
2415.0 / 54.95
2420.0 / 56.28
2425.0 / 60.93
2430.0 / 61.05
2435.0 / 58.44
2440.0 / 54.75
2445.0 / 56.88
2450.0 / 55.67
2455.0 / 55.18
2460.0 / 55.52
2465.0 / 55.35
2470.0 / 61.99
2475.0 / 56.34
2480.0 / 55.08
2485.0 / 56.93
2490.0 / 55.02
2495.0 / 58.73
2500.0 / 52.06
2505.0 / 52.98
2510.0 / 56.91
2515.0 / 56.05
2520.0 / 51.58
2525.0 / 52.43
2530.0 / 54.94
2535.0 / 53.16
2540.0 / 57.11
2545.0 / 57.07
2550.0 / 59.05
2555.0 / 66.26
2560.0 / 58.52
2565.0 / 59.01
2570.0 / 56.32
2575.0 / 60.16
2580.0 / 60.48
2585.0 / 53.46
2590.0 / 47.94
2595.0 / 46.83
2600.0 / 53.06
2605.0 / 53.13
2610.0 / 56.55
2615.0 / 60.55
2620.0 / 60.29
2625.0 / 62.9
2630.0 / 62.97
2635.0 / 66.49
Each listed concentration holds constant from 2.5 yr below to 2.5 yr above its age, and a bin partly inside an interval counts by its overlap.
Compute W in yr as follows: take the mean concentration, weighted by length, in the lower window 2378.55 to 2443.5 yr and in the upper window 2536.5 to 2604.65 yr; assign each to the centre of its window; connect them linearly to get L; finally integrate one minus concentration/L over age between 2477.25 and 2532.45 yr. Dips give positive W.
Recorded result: 1.9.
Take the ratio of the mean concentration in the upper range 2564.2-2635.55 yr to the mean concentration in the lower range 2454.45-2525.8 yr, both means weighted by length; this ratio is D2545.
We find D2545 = 1.0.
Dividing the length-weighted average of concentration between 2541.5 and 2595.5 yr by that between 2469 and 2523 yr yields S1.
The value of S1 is 1.0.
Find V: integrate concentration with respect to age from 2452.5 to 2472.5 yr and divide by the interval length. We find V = 57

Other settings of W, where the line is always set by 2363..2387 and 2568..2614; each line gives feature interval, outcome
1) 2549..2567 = -2.1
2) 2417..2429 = -0.9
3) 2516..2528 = 0.4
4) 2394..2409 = -0.9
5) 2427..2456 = -1.2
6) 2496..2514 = 0.0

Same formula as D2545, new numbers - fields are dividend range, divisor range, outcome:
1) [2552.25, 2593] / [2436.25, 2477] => 1.02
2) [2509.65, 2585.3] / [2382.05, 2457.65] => 1.00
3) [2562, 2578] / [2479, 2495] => 1.04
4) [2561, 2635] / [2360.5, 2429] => 1.01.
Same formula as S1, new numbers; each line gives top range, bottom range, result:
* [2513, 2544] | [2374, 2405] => 0.97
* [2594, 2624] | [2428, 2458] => 0.98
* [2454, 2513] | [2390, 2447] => 0.97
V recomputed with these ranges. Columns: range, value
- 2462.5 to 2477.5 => 57.9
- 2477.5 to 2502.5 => 55.6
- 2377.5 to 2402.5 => 57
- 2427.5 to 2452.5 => 57.4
